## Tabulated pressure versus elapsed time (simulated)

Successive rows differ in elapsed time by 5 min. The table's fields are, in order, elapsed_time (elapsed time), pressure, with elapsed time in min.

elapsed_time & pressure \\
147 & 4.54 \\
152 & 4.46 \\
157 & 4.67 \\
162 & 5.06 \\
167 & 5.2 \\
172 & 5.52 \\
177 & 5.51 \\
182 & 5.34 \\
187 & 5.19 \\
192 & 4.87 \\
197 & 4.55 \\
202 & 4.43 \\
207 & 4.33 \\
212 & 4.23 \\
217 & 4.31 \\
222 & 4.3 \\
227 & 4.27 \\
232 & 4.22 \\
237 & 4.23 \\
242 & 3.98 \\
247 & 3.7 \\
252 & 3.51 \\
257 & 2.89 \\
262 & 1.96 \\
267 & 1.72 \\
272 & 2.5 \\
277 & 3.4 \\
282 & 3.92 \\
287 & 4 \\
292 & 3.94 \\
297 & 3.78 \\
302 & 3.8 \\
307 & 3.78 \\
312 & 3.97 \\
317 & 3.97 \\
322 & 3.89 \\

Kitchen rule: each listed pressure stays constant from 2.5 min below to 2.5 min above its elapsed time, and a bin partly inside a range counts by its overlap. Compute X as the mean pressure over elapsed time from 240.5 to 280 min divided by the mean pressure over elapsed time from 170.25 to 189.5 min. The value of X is 0.5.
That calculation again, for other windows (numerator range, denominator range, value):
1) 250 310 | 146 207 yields 0.66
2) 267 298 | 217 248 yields 0.83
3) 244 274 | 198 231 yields 0.63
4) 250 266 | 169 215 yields 0.55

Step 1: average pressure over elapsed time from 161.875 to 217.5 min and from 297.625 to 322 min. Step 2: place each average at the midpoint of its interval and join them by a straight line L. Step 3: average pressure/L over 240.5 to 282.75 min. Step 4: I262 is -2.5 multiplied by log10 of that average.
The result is 0.38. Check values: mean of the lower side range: 4.89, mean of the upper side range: 3.87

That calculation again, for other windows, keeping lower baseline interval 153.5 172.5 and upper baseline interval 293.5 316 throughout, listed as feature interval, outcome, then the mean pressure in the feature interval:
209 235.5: 0.07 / 4.27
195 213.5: 0.07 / 4.39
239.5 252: 0.15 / 3.77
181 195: -0.06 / 5.09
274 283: 0.15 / 3.55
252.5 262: 0.46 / 2.78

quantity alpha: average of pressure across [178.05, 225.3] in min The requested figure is 4.64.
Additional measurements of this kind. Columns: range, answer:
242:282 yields 2.95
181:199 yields 4.97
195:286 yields 3.69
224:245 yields 4.17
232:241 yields 4.19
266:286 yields 3.06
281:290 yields 3.97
